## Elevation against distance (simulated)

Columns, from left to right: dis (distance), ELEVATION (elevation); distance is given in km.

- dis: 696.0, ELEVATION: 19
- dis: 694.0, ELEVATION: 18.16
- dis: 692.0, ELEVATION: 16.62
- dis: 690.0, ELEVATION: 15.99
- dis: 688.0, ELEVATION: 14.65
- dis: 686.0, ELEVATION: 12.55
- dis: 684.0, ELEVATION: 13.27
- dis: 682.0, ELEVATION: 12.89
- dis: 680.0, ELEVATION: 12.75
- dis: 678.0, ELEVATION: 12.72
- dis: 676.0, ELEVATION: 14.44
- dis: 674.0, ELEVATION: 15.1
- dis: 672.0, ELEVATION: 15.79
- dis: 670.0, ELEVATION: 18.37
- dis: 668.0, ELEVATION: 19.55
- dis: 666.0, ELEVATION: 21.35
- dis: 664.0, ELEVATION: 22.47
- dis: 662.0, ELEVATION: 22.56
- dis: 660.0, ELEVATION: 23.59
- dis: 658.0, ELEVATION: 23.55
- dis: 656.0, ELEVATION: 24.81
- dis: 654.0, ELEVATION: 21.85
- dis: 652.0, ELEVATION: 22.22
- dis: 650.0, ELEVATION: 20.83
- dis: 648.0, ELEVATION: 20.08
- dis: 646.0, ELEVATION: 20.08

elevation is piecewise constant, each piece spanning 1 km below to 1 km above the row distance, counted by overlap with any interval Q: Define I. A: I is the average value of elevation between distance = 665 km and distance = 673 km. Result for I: 18.8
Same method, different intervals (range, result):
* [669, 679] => 15.3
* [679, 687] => 12.9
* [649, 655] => 21.6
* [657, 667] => 22.7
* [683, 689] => 13.5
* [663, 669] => 21.1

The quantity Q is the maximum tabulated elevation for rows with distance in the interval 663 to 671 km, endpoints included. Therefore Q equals 22.47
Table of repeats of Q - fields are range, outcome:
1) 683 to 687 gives 13.27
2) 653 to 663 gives 24.81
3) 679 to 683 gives 12.89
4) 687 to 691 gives 15.99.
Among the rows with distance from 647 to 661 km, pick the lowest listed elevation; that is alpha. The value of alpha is 20.08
